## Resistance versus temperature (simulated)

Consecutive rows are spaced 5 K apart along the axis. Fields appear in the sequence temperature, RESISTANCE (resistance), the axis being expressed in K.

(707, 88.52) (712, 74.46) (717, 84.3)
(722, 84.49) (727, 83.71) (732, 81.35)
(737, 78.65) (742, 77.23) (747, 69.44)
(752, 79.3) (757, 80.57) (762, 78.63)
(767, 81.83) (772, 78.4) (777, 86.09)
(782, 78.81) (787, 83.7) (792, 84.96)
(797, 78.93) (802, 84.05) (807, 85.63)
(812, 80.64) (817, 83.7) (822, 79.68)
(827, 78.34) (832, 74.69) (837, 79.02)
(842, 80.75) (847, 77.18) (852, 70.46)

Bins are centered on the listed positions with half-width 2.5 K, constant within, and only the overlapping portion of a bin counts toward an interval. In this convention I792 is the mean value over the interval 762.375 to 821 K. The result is 82.2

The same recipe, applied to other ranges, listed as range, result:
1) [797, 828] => 81.9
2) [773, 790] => 82.5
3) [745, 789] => 79.7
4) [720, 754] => 79.1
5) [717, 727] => 84.2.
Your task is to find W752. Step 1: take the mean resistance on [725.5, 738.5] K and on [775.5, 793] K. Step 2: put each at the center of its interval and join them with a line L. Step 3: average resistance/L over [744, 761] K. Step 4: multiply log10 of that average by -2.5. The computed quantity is 0.073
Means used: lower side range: 81.2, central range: 76.7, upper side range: 83.1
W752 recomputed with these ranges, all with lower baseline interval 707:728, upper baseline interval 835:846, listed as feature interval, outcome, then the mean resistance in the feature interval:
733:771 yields 0.05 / 78.1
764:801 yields -0.01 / 81.9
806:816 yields -0.03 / 82.8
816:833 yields 0.01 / 79.1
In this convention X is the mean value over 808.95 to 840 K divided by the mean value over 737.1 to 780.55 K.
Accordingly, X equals 1.01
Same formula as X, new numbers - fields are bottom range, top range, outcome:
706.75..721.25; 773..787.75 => 1.01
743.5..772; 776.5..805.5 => 1.06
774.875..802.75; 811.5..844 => 0.96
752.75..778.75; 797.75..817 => 1.03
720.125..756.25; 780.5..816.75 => 1.04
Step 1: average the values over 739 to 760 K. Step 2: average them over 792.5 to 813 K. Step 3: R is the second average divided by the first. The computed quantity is 1.1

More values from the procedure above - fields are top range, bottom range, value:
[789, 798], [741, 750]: 1.13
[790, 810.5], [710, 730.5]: 1.02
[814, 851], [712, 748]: 0.98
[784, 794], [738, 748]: 1.12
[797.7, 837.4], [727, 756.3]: 1.04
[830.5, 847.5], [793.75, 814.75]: 0.95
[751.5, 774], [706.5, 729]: 0.97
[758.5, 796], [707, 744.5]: 1.01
